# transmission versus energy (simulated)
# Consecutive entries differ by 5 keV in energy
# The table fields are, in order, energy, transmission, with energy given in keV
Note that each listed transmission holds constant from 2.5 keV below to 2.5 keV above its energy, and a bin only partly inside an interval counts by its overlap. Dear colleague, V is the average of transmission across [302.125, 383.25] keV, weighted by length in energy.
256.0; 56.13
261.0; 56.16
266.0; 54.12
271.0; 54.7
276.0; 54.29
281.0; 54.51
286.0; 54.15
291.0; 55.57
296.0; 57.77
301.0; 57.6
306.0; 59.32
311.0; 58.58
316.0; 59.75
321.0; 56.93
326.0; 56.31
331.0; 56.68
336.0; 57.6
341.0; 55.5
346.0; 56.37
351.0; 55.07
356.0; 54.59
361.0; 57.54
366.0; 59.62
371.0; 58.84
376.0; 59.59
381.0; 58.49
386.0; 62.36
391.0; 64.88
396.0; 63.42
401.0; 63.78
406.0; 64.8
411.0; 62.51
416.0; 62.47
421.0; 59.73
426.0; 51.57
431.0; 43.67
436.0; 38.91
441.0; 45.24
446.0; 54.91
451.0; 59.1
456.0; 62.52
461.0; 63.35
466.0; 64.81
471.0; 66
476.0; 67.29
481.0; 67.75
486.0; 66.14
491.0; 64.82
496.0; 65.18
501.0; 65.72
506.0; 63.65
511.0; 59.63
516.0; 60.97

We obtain 57.5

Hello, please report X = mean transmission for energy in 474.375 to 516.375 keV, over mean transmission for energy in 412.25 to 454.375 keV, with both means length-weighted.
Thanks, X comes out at 1.23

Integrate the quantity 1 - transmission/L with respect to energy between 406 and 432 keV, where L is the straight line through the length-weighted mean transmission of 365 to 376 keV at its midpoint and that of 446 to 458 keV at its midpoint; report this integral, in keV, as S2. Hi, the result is 0.8 keV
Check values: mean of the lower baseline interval 59.3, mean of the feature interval 57.5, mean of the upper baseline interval 59.5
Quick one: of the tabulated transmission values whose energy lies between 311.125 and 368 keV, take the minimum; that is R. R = 54.59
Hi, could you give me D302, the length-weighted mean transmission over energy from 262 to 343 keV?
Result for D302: 56.5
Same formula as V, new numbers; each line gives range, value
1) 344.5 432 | 59.1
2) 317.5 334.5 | 56.9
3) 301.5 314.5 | 58.8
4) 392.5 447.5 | 55.7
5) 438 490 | 61.6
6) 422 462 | 52.3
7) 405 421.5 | 62.5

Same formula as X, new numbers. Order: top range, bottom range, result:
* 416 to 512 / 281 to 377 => 1.04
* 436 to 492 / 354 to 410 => 1.00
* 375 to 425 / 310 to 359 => 1.09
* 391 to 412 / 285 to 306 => 1.12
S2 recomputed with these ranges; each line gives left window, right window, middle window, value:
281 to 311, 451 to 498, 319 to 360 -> 1.84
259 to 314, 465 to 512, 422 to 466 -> 6.92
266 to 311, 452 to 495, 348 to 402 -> 0.55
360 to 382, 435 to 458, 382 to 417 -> -4.15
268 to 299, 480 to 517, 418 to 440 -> 4.56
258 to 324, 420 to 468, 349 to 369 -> -0.51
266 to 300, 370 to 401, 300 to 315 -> -0.53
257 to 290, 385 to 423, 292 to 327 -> -0.59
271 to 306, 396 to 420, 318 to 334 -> 0.38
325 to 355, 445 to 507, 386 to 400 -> -1.06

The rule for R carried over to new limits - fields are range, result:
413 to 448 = 38.91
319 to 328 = 56.31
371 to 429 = 51.57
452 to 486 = 62.52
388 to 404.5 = 63.42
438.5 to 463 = 45.24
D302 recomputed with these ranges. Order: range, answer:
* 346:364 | 55.9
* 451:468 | 62.9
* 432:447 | 45.2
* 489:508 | 64.9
